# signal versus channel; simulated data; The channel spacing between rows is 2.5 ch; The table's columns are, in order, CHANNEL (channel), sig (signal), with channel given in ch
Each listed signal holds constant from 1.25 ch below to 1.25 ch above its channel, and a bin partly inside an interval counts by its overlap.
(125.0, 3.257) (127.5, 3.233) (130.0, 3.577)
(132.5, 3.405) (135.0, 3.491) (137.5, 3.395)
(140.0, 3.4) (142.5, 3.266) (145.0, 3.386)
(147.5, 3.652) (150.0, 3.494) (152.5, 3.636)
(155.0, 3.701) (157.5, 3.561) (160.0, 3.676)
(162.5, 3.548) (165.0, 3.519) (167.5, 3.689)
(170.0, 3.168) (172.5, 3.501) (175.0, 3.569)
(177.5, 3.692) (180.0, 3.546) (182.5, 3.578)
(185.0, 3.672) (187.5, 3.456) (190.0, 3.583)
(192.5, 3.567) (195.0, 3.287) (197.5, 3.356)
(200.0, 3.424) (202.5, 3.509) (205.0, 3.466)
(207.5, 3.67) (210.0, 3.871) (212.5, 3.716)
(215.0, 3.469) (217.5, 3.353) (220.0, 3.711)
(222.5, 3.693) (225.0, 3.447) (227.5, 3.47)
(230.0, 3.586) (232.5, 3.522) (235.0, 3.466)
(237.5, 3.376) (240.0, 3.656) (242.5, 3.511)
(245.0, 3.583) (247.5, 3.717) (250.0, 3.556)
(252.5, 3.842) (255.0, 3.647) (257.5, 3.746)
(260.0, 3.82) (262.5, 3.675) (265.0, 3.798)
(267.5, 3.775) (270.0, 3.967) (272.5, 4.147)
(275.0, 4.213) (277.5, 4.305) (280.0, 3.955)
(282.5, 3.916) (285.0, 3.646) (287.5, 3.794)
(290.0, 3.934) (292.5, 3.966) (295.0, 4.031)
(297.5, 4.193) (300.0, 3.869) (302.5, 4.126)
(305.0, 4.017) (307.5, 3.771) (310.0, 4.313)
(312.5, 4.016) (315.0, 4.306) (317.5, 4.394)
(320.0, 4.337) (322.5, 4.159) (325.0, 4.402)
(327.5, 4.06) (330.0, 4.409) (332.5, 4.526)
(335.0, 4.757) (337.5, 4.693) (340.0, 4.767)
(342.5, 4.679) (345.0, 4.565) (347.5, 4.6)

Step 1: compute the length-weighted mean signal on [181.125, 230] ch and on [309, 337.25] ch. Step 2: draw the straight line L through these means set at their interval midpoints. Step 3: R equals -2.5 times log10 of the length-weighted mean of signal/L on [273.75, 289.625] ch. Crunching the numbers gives 0.03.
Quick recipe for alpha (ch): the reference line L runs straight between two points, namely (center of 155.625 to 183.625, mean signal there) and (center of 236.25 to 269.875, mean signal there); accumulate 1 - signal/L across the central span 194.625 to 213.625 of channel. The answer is 0.3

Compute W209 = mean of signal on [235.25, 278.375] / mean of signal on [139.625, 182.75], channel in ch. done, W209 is 1.07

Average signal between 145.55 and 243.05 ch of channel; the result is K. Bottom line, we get 3.55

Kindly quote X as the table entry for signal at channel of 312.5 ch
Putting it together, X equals 4.016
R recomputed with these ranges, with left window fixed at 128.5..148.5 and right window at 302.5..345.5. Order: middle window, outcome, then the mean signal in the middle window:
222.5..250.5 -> 0.11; 3.54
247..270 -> 0.08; 3.74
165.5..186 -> 0.02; 3.55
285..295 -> 0.08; 3.88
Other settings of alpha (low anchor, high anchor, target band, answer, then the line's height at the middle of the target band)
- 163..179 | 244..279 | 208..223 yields 0.2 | 3.68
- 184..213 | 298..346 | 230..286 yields 2.3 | 3.92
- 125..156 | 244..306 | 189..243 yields 2.5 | 3.7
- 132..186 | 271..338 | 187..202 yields 0.9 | 3.68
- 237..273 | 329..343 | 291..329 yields 1.9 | 4.34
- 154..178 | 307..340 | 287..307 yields 1.1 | 4.21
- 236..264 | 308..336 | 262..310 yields 0.2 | 3.98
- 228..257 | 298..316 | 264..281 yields -1.0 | 3.81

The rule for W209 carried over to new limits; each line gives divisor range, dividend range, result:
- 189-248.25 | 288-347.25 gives 1.21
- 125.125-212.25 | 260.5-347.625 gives 1.18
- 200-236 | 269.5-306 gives 1.12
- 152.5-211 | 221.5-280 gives 1.05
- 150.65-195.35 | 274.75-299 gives 1.12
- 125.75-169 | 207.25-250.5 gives 1.02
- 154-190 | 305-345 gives 1.23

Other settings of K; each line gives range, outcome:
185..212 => 3.53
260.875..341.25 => 4.13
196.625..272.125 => 3.62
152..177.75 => 3.56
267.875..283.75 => 4.07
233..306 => 3.83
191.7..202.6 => 3.41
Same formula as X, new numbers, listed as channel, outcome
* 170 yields 3.168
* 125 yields 3.257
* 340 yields 4.767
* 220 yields 3.711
